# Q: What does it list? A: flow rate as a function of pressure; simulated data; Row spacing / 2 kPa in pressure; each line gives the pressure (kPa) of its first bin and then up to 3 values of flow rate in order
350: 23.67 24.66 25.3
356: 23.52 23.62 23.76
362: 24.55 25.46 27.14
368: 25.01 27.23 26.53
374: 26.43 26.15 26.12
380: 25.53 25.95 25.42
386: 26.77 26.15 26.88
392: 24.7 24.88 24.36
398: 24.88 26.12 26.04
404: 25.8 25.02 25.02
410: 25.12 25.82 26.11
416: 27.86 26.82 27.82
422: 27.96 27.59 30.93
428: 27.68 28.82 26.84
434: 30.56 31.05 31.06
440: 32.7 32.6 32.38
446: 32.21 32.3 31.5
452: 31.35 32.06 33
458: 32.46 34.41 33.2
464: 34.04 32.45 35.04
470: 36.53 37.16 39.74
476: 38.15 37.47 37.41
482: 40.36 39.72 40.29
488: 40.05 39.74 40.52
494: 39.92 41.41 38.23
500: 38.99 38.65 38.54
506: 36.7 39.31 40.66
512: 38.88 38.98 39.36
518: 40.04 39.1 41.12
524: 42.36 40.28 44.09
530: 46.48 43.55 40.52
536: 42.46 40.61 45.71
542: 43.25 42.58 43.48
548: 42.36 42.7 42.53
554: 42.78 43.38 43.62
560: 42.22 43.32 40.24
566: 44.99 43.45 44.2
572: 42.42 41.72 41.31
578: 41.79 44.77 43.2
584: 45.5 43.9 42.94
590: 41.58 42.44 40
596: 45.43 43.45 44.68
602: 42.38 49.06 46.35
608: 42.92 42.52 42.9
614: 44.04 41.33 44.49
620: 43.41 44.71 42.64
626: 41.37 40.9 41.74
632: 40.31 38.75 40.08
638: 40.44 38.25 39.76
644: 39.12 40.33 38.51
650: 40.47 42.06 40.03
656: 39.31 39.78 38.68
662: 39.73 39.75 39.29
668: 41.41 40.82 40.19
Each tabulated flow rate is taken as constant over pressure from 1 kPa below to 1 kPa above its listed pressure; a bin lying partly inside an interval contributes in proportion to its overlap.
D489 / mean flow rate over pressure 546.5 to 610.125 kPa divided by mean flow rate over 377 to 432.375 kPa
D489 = 1.6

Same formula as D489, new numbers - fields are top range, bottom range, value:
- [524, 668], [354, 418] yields 1.65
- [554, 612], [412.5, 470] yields 1.40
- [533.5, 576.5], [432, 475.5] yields 1.29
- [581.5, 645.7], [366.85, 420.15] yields 1.64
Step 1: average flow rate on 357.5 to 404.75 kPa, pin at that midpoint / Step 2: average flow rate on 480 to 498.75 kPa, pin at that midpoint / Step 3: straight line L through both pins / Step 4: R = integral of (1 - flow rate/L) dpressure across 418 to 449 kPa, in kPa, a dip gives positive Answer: 2.4 kPa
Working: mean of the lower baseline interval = 25.7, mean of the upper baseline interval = 39.9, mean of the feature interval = 30.1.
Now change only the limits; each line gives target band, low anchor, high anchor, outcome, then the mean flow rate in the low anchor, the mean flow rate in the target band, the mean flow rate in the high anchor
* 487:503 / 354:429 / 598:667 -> -3.4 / 26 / 39.7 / 41.5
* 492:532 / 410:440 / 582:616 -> -4.7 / 28.4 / 40.3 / 43.7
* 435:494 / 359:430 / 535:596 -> -3.9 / 26.2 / 35.3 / 42.9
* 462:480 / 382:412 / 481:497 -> 0.6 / 25.5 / 36.2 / 40.3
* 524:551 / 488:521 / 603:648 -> -1.9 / 39.3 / 42.9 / 42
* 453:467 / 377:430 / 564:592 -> -0.6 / 26.3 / 33.1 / 43.1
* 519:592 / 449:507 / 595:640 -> -4.8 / 36.9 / 42.8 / 42.8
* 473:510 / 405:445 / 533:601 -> -4.2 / 28.5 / 39.2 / 42.9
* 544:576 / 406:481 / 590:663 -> -4.1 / 31.4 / 42.8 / 41.7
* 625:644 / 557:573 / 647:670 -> 0.3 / 43.1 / 40.1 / 40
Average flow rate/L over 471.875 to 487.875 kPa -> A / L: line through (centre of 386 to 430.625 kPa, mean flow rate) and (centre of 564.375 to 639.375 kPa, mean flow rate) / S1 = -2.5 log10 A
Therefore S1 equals -0.20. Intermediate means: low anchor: 26.5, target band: 38.9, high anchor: 42.9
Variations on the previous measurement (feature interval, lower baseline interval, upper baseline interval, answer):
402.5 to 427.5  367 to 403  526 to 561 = 0.09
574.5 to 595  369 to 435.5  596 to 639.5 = -0.06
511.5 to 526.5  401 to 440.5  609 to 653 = -0.17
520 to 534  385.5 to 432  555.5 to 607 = -0.12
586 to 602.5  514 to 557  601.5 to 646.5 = -0.02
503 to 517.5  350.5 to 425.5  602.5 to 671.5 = -0.17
